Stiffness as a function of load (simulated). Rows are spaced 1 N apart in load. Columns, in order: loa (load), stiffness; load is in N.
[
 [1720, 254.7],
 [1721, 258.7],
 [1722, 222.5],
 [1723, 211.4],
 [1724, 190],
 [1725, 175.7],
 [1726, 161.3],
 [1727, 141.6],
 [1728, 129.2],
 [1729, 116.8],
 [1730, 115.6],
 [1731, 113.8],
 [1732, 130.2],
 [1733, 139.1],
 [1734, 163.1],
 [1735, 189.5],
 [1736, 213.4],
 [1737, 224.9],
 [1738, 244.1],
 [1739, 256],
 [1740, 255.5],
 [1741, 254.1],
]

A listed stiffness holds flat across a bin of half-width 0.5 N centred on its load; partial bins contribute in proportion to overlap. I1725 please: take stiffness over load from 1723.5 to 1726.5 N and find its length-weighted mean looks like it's 176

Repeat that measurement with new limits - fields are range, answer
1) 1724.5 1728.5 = 152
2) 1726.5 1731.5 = 123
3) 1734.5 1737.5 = 209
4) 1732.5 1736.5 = 176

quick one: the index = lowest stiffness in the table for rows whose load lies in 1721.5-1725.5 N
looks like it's 175.7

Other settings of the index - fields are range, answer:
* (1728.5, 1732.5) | 113.8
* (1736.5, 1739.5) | 224.9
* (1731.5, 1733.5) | 130.2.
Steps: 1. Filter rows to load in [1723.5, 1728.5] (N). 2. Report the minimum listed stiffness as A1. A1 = 129.2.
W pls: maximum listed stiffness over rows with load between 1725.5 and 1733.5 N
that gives 161.3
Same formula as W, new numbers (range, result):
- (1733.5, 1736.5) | 213.4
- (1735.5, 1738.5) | 244.1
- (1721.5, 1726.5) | 222.5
